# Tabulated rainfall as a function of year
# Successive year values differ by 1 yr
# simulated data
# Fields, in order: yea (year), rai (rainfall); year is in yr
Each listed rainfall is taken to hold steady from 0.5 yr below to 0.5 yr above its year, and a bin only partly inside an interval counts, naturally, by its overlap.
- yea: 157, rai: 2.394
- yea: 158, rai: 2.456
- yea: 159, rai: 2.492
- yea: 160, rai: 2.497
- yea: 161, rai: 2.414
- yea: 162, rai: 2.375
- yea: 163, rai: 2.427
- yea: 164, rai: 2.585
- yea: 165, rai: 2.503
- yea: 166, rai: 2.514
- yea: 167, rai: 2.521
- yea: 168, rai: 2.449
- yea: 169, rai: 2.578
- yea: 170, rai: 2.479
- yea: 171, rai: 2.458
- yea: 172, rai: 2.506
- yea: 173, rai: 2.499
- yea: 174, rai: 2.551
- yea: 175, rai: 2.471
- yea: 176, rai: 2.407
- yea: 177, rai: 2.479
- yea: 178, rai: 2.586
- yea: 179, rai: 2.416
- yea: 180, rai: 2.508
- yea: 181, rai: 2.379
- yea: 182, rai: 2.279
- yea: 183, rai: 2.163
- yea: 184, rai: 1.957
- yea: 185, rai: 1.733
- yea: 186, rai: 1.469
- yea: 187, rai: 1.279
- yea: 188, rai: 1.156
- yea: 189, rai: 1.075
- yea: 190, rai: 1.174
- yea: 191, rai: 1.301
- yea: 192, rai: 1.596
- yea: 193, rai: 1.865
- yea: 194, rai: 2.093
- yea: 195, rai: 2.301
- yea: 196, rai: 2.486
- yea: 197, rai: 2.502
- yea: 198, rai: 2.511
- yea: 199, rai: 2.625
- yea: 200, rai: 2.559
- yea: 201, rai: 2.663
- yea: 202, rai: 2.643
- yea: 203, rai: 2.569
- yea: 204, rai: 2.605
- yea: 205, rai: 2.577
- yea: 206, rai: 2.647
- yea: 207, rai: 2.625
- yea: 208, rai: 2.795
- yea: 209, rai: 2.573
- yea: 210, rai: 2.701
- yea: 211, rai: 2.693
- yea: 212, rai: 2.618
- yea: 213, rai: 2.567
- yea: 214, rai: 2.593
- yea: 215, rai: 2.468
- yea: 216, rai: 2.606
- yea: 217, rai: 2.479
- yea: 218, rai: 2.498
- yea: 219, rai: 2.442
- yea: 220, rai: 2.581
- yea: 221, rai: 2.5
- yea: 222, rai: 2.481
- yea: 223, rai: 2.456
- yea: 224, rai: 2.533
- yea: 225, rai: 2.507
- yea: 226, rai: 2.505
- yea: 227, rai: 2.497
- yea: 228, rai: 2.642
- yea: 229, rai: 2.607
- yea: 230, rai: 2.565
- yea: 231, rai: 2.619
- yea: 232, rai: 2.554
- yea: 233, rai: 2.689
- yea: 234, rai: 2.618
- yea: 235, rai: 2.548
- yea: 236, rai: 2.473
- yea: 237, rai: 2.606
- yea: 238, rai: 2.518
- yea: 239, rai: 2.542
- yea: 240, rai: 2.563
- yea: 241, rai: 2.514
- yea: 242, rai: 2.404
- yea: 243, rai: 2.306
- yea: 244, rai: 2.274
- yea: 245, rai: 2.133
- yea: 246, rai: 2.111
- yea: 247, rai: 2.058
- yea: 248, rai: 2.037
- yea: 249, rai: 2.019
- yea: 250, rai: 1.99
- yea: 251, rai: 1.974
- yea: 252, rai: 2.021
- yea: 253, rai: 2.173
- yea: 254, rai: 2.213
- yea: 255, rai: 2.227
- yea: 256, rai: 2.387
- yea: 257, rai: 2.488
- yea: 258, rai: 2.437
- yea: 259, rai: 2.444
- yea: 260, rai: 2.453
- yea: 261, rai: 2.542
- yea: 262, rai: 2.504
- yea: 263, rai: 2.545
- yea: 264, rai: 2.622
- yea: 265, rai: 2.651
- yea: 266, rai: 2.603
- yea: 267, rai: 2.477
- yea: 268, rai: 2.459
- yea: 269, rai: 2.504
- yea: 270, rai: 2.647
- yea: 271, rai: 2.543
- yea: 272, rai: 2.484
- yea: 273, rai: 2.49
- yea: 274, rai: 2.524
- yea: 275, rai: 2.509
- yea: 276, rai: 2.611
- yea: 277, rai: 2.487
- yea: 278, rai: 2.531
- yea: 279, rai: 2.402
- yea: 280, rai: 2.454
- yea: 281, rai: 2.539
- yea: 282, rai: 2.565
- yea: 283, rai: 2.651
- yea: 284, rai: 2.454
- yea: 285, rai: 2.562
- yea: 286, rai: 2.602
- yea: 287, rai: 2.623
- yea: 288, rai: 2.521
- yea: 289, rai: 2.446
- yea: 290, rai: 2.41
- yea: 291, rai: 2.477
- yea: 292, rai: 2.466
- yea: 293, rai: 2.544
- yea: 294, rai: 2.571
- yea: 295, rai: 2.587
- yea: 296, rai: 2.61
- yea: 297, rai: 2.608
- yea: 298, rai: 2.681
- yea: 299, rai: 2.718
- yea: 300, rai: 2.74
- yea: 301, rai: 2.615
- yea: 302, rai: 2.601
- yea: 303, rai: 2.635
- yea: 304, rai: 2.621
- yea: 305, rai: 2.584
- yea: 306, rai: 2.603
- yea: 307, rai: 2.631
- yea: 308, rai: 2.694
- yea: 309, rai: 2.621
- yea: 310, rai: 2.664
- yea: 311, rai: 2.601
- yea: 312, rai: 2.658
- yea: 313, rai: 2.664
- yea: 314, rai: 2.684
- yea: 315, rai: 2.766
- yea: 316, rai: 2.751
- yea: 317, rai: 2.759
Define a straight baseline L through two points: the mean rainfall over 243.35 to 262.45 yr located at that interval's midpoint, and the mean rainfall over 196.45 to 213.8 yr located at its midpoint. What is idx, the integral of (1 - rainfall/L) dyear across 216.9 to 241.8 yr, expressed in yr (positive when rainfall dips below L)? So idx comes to -1.2 yr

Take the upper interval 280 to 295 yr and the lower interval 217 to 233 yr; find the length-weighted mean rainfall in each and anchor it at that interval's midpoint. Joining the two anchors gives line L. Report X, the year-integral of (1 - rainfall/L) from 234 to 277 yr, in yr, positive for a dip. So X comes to 2.26 yr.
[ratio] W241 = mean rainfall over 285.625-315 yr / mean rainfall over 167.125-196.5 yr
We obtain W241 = 1.24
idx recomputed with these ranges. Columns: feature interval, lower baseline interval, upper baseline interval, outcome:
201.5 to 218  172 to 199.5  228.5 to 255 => -3.1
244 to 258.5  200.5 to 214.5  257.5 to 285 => 2.2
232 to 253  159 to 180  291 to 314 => 2.0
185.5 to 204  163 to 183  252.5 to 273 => 3.5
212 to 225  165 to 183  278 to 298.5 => -0.1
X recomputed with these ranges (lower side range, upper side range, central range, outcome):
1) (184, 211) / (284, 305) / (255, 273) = -0.4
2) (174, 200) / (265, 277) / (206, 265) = -3.3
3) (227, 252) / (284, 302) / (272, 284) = 0.0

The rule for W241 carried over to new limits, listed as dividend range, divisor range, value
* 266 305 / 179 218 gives 1.13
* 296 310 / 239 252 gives 1.20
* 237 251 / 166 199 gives 1.06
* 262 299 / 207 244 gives 1.00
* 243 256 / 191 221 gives 0.86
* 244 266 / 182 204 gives 1.14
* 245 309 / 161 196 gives 1.15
